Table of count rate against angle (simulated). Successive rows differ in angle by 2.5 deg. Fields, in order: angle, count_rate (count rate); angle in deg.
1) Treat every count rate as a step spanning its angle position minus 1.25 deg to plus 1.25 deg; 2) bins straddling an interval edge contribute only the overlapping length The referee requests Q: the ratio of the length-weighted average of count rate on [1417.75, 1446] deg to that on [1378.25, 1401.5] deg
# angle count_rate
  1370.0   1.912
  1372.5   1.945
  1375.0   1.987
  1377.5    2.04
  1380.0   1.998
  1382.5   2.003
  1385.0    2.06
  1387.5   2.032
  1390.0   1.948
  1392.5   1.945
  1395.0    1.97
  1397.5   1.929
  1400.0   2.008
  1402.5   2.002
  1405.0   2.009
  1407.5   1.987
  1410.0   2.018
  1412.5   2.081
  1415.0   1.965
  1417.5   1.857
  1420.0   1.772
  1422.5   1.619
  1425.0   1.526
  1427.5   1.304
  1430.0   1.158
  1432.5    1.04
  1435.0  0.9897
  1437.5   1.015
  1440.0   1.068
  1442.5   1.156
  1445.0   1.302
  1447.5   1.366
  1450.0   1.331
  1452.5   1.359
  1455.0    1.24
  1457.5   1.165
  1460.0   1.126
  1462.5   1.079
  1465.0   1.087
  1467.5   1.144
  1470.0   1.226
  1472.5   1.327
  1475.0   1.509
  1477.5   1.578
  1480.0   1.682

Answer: 0.6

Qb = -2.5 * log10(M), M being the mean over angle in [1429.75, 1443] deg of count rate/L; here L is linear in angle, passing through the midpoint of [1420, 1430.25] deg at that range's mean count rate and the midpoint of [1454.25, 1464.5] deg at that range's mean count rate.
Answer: 0.27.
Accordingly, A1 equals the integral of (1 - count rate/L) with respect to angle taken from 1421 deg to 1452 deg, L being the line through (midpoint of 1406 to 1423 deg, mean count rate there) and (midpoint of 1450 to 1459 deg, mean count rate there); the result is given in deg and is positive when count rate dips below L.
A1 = 6.0 deg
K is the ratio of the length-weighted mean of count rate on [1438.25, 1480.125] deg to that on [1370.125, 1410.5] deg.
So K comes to 0.64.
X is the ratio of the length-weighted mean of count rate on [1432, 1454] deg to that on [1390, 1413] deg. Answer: 0.60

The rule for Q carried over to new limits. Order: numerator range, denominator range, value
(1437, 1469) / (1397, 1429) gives 0.65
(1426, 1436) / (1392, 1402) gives 0.58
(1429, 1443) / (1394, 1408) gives 0.54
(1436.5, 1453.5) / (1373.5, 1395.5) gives 0.62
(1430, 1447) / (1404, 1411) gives 0.55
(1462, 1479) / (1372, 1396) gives 0.65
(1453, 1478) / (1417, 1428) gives 0.77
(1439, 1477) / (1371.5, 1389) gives 0.62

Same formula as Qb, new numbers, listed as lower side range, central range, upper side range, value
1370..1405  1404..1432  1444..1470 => -0.05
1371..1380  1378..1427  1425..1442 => -0.22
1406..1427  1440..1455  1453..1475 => 0.11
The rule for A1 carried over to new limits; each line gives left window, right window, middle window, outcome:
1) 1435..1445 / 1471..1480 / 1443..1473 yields 1.43 deg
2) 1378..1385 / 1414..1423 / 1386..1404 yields -0.34 deg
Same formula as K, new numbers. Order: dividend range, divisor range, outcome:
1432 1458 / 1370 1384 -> 0.60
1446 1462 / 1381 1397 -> 0.63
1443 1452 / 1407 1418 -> 0.66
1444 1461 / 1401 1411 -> 0.63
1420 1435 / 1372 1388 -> 0.67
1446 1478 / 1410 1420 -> 0.65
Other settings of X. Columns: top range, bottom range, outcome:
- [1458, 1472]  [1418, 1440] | 0.87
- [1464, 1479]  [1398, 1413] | 0.66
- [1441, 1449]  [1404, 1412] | 0.63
